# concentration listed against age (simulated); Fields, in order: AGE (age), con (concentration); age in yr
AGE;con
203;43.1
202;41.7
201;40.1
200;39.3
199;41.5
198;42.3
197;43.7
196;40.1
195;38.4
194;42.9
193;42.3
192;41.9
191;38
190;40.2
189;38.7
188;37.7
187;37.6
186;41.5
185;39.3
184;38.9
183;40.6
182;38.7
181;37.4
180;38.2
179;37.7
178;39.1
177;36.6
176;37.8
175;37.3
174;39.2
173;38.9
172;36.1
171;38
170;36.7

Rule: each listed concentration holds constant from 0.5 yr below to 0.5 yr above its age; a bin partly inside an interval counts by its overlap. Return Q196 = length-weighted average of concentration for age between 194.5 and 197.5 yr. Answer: 40.7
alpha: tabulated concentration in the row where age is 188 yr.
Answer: 37.7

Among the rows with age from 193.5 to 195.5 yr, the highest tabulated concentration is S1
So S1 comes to 42.9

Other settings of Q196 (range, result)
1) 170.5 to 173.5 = 37.7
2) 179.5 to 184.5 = 38.8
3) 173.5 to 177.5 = 37.7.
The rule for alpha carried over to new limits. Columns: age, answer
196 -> 40.1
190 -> 40.2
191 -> 38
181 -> 37.4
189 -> 38.7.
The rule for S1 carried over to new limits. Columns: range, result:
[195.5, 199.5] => 43.7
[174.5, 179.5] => 39.1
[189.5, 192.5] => 41.9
